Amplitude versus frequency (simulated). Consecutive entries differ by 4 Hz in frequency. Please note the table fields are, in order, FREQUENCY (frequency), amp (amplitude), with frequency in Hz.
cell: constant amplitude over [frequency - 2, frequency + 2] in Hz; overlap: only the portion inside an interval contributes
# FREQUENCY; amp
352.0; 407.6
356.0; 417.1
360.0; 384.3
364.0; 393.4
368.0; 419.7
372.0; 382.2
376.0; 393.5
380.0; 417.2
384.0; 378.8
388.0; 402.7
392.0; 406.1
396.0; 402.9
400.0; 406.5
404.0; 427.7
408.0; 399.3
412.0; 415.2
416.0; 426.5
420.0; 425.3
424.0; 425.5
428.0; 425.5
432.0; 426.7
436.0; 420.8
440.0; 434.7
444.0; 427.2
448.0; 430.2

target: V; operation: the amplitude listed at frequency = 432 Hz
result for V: 426.7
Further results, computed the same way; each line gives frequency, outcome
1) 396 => 402.9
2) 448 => 430.2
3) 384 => 378.8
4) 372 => 382.2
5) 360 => 384.3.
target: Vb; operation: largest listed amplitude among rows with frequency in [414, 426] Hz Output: 426.5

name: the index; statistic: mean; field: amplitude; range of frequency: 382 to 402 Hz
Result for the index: 399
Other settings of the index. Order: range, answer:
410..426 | 423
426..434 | 426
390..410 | 408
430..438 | 424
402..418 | 417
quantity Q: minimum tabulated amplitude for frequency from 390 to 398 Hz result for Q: 402.9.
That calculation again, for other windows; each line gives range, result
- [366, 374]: 382.2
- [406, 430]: 399.3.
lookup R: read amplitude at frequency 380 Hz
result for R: 417.2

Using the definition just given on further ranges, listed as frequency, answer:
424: 425.5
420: 425.3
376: 393.5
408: 399.3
